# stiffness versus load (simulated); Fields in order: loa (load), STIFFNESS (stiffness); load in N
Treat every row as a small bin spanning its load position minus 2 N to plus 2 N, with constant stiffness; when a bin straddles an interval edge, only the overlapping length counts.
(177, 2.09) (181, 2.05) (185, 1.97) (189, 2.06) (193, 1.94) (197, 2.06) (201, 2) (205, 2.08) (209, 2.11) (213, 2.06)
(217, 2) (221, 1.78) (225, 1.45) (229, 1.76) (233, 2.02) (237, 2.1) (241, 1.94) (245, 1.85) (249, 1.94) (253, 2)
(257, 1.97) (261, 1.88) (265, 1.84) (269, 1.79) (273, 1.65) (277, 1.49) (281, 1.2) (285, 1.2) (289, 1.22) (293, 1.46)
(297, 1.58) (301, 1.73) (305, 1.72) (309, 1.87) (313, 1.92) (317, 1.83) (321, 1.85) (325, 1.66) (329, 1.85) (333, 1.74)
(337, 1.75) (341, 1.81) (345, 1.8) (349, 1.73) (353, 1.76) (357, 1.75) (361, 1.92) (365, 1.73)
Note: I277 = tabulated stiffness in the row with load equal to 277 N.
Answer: 1.49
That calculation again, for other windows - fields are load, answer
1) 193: 1.94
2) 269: 1.79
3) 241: 1.94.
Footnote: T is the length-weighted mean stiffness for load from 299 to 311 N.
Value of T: 1.77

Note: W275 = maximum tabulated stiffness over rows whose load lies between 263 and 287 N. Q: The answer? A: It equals 1.84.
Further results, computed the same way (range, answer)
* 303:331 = 1.92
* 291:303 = 1.73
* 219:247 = 2.1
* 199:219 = 2.11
